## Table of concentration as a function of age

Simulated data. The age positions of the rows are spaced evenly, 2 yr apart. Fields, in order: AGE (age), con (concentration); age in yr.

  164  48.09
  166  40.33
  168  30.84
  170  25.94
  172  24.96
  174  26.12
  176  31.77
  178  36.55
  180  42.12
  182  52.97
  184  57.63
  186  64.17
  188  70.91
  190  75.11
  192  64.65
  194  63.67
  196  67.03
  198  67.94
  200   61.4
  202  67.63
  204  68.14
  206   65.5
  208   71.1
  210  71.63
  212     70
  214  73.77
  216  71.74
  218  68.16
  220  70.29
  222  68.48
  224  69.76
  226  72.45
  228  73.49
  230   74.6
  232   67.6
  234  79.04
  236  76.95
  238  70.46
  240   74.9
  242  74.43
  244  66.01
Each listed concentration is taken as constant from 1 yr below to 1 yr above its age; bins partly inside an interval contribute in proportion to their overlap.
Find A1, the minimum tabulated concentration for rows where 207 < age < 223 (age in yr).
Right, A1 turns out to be 68.16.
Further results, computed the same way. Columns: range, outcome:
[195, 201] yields 61.4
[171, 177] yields 24.96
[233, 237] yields 76.95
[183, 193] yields 57.63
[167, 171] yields 25.94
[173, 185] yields 26.12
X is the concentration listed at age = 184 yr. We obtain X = 57.63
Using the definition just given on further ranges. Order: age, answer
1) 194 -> 63.67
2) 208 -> 71.1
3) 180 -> 42.12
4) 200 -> 61.4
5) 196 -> 67.03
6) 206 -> 65.5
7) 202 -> 67.63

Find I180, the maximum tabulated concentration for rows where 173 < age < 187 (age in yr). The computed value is 64.17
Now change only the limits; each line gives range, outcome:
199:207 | 68.14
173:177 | 31.77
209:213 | 71.63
